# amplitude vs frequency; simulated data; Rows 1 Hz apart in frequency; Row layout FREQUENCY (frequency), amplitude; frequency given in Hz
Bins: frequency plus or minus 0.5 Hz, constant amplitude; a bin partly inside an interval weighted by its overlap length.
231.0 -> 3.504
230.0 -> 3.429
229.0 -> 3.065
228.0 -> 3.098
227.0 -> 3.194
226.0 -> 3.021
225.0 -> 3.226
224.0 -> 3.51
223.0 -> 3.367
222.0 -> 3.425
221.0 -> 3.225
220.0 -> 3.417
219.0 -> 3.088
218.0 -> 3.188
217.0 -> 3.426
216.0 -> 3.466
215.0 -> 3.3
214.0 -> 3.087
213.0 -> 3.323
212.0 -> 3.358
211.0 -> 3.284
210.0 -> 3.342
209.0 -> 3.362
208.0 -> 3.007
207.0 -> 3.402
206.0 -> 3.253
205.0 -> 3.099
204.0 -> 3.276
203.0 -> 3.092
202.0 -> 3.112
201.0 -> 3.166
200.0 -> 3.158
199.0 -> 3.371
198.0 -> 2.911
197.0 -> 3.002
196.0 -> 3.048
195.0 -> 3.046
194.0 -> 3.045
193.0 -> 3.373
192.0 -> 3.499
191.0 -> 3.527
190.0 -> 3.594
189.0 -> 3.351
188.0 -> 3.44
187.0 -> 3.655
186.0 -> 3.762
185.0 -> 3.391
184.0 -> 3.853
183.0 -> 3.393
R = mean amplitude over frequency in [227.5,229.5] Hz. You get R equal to 3.08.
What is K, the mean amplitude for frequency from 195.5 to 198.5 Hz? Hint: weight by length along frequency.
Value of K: 2.99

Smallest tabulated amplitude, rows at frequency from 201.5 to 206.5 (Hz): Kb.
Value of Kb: 3.092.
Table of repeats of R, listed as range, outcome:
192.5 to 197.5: 3.1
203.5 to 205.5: 3.19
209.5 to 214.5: 3.28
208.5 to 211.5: 3.33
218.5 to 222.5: 3.29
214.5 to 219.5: 3.29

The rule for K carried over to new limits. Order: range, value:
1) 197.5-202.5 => 3.14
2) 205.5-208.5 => 3.22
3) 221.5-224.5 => 3.43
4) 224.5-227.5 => 3.15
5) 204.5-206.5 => 3.18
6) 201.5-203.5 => 3.1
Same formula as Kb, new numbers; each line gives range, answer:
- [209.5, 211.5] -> 3.284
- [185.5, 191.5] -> 3.351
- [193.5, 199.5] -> 2.911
